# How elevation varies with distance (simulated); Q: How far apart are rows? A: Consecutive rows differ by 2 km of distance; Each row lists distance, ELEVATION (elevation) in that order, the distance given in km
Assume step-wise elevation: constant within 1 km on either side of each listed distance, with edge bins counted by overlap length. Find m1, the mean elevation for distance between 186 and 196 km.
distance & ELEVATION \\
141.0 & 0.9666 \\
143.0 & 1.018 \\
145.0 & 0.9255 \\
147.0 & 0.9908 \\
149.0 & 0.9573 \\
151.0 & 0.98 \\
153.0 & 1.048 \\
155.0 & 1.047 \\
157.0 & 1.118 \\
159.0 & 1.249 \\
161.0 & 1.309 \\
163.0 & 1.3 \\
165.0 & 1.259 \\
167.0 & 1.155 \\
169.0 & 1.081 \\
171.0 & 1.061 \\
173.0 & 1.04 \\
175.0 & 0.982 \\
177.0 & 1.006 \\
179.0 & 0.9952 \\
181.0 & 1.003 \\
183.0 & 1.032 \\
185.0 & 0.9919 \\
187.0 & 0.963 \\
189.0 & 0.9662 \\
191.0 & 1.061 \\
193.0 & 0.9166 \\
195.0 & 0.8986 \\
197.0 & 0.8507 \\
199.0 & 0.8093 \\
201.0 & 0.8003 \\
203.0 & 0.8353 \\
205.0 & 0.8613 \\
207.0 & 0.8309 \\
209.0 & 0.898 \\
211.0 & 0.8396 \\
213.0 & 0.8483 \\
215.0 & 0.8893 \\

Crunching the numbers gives 0.961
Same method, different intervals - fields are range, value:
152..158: 1.07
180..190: 0.991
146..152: 0.976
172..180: 1.01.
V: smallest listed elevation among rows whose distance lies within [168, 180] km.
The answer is 0.982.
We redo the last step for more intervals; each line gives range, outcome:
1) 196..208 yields 0.8003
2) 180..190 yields 0.963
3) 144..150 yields 0.9255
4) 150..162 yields 0.98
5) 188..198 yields 0.8507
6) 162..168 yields 1.155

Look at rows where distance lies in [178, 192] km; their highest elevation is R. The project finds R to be 1.061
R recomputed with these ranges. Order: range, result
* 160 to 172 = 1.309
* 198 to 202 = 0.8093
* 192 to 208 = 0.9166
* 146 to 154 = 1.048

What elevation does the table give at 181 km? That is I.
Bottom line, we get 1.003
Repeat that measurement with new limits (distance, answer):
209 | 0.898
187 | 0.963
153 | 1.048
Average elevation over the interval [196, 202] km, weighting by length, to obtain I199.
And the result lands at 0.82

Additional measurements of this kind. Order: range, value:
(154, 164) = 1.2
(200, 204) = 0.818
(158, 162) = 1.28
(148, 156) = 1.01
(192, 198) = 0.889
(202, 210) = 0.856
